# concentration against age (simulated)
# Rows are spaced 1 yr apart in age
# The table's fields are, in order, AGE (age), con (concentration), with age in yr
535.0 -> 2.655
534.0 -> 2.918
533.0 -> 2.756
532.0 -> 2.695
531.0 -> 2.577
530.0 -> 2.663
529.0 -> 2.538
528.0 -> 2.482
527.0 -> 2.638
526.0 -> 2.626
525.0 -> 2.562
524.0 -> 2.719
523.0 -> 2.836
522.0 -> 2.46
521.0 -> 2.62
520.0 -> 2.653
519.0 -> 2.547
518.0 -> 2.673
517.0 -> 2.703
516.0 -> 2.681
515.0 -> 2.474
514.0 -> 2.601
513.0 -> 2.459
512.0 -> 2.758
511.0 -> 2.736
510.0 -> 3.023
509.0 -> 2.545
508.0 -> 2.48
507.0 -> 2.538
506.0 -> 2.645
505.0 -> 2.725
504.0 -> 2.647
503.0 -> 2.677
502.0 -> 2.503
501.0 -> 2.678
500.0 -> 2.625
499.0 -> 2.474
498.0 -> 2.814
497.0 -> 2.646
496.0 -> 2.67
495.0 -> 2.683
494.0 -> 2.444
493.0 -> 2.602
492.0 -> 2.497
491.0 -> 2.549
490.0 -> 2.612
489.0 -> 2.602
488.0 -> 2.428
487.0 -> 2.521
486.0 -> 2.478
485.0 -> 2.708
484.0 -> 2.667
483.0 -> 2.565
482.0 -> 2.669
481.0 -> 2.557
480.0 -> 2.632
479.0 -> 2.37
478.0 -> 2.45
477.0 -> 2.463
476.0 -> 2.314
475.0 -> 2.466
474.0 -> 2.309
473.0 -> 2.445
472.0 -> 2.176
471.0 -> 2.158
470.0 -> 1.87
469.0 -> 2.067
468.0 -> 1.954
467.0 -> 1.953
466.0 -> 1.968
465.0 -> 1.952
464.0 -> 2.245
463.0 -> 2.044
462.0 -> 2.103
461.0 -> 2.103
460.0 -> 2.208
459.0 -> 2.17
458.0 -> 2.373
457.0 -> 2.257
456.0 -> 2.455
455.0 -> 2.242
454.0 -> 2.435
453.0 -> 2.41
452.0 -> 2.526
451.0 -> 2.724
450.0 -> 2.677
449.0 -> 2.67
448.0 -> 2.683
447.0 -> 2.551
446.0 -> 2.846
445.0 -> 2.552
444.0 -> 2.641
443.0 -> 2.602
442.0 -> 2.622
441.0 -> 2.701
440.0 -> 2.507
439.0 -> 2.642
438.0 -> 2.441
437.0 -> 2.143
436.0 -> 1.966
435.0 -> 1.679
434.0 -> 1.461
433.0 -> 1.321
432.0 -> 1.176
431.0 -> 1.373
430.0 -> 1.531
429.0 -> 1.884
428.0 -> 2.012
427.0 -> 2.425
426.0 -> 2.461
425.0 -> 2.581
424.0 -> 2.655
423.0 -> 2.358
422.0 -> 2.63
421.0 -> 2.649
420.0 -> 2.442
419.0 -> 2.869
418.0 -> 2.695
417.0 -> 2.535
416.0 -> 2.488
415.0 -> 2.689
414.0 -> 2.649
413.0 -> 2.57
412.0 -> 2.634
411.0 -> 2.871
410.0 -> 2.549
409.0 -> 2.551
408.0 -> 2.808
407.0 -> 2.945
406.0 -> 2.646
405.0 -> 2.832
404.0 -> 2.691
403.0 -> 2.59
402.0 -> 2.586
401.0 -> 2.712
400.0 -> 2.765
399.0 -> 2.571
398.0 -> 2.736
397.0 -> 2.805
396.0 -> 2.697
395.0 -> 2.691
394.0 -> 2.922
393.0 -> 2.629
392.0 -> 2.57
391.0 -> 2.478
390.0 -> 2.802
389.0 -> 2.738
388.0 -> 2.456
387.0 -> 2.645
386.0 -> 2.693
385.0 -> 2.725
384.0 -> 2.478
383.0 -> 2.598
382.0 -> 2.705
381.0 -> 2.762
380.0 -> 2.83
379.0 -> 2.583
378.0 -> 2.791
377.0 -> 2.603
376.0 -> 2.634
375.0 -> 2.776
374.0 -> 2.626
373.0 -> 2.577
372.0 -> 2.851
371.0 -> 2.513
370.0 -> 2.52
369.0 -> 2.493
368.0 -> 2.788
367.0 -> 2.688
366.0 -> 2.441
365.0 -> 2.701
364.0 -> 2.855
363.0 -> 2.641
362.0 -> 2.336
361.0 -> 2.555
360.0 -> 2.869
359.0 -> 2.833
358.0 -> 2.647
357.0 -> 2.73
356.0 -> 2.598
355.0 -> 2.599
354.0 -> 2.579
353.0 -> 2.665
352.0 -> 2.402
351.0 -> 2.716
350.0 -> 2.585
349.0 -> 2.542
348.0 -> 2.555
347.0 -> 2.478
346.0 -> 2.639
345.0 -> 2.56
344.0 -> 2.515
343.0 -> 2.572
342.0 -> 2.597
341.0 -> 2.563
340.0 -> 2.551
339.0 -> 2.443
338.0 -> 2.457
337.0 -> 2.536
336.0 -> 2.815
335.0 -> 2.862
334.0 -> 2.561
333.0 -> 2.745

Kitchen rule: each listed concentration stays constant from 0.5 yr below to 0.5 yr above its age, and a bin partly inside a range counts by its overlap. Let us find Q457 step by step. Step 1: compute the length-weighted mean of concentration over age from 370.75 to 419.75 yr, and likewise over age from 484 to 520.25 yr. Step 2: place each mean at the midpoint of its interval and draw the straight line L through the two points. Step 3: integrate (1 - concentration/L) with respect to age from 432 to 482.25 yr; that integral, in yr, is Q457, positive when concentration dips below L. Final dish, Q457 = 6.4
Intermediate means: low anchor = 2.68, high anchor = 2.61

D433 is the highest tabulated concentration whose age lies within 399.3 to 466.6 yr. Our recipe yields 2.945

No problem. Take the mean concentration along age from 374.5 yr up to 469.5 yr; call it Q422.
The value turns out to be 2.46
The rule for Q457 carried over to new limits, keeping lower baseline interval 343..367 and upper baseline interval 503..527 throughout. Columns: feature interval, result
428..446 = 3.7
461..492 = 3.4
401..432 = 1.6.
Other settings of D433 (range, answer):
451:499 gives 2.814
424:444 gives 2.701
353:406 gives 2.922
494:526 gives 3.023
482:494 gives 2.708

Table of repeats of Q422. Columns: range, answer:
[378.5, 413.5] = 2.68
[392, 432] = 2.54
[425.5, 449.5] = 2.2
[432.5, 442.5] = 2.15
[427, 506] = 2.36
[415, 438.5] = 2.18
